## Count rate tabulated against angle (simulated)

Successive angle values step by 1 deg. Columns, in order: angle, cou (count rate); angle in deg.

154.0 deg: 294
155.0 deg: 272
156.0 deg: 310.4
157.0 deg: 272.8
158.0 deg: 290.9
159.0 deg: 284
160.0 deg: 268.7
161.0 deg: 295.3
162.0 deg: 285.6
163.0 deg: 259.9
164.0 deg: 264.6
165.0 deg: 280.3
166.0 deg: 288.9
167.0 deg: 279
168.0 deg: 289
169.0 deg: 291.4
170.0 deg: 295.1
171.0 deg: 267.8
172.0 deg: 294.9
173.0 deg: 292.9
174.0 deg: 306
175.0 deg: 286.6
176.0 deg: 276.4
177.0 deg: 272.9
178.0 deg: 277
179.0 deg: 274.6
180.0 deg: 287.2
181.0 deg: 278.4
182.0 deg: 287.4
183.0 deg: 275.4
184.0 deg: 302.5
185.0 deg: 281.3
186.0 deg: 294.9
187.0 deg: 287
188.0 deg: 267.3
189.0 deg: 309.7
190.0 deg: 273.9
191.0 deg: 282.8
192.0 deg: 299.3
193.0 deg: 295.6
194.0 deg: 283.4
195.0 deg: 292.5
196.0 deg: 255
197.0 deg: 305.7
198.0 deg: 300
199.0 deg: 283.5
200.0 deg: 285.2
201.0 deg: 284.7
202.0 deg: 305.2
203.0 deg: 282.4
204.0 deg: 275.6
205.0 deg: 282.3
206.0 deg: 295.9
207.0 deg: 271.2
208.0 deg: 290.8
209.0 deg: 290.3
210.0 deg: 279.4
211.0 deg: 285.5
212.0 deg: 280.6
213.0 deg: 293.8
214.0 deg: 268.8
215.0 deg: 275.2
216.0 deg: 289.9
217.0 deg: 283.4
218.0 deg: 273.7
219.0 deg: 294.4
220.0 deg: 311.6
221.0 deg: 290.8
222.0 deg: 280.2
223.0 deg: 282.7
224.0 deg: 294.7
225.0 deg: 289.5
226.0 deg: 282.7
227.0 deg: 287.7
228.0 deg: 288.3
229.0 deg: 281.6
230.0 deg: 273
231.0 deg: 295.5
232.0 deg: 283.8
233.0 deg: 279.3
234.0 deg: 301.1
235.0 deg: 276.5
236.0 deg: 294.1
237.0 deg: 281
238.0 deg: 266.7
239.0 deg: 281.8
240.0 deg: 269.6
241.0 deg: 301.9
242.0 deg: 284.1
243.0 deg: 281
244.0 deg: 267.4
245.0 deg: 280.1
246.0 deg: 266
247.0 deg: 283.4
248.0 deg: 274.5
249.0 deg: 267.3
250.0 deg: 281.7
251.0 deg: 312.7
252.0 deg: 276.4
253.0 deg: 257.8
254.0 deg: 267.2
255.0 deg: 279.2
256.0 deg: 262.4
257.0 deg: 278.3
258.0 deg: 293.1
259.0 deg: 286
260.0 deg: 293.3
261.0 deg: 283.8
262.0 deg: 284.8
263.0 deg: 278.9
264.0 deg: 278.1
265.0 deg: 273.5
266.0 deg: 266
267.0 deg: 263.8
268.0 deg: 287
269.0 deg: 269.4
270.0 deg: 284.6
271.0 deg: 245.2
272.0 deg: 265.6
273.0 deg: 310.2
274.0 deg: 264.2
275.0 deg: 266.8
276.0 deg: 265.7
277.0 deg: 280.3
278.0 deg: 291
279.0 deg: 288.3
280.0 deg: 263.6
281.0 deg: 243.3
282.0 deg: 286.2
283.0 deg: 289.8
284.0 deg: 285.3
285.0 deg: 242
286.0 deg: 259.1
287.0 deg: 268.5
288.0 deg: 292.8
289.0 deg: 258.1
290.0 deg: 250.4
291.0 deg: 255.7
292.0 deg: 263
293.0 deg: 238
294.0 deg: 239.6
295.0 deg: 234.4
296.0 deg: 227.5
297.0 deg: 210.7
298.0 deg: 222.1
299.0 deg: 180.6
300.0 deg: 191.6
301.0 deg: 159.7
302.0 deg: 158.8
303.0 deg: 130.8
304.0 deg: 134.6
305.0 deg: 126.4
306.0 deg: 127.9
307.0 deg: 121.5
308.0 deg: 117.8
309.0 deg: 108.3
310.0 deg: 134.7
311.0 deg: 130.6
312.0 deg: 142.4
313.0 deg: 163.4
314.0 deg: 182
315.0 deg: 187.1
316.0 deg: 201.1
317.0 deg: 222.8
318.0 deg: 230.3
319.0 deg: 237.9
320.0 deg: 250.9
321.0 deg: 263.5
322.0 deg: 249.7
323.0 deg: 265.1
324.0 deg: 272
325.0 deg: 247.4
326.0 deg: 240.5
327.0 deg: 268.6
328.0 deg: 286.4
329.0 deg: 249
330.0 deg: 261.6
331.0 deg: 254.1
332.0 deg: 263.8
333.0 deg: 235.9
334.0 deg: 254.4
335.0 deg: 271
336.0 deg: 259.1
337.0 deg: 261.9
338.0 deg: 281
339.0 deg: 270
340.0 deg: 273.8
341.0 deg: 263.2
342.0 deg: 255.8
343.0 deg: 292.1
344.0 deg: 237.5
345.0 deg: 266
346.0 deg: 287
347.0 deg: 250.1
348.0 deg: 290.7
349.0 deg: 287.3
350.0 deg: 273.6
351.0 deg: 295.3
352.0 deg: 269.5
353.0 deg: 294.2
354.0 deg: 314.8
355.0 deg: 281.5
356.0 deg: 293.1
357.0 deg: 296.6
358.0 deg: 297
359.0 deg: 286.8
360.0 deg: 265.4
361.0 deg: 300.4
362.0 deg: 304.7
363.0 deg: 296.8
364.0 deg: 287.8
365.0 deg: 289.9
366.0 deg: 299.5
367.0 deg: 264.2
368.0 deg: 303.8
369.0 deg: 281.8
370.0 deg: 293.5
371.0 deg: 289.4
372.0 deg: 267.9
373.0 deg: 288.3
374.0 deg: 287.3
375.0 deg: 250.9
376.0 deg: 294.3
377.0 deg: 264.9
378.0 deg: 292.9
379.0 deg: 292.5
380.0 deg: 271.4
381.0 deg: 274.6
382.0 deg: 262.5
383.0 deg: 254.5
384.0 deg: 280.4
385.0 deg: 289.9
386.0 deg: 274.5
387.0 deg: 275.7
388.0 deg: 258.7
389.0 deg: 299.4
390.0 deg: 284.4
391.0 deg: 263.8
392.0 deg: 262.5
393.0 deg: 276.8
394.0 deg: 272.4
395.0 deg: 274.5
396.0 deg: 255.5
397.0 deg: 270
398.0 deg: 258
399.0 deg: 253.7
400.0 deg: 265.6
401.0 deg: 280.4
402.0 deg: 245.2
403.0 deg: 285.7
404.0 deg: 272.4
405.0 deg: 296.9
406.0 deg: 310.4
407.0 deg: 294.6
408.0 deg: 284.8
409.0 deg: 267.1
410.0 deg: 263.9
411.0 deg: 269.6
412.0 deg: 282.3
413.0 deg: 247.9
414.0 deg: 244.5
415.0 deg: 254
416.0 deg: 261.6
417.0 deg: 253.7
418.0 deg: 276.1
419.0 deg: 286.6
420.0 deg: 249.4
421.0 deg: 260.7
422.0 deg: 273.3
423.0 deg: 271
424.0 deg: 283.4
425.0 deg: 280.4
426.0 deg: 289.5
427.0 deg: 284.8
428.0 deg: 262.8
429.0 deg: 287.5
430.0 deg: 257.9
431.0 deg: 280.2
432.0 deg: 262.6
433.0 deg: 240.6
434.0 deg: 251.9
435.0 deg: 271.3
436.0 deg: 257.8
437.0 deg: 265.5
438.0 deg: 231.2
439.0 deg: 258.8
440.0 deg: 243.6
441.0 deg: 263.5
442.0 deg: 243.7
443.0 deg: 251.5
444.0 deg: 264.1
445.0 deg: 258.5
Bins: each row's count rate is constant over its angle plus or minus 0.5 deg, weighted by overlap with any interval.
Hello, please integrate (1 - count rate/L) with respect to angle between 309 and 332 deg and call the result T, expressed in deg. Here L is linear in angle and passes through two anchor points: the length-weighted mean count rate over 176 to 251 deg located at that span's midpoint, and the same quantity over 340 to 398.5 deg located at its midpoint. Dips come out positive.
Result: 4.7 deg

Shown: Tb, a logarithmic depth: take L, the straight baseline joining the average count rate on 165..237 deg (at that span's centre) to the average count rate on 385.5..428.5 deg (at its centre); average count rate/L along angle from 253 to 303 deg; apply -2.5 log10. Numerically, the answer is 0.09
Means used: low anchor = 286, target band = 258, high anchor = 272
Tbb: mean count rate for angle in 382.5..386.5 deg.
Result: 275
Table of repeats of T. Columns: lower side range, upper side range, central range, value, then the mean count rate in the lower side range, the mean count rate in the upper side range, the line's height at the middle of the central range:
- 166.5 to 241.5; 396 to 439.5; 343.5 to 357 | -0.3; 286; 268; 274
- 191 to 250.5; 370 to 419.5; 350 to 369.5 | -1.0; 284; 273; 276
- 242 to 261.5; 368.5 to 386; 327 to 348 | 1.1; 279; 279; 279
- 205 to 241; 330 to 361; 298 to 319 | 8.8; 285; 274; 278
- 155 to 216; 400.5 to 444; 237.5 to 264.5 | 0.1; 285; 267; 280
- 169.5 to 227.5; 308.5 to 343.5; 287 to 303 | 1.5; 286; 235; 248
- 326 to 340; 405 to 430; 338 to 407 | -3.0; 262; 273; 267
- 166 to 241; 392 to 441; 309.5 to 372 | 3.2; 286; 268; 274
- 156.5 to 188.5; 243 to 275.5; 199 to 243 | -0.9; 283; 277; 279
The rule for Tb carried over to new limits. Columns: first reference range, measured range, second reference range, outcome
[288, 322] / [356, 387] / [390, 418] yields -0.16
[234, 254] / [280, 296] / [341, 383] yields 0.08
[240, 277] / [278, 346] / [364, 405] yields 0.20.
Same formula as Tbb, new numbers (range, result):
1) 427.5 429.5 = 275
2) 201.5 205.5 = 286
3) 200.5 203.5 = 291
